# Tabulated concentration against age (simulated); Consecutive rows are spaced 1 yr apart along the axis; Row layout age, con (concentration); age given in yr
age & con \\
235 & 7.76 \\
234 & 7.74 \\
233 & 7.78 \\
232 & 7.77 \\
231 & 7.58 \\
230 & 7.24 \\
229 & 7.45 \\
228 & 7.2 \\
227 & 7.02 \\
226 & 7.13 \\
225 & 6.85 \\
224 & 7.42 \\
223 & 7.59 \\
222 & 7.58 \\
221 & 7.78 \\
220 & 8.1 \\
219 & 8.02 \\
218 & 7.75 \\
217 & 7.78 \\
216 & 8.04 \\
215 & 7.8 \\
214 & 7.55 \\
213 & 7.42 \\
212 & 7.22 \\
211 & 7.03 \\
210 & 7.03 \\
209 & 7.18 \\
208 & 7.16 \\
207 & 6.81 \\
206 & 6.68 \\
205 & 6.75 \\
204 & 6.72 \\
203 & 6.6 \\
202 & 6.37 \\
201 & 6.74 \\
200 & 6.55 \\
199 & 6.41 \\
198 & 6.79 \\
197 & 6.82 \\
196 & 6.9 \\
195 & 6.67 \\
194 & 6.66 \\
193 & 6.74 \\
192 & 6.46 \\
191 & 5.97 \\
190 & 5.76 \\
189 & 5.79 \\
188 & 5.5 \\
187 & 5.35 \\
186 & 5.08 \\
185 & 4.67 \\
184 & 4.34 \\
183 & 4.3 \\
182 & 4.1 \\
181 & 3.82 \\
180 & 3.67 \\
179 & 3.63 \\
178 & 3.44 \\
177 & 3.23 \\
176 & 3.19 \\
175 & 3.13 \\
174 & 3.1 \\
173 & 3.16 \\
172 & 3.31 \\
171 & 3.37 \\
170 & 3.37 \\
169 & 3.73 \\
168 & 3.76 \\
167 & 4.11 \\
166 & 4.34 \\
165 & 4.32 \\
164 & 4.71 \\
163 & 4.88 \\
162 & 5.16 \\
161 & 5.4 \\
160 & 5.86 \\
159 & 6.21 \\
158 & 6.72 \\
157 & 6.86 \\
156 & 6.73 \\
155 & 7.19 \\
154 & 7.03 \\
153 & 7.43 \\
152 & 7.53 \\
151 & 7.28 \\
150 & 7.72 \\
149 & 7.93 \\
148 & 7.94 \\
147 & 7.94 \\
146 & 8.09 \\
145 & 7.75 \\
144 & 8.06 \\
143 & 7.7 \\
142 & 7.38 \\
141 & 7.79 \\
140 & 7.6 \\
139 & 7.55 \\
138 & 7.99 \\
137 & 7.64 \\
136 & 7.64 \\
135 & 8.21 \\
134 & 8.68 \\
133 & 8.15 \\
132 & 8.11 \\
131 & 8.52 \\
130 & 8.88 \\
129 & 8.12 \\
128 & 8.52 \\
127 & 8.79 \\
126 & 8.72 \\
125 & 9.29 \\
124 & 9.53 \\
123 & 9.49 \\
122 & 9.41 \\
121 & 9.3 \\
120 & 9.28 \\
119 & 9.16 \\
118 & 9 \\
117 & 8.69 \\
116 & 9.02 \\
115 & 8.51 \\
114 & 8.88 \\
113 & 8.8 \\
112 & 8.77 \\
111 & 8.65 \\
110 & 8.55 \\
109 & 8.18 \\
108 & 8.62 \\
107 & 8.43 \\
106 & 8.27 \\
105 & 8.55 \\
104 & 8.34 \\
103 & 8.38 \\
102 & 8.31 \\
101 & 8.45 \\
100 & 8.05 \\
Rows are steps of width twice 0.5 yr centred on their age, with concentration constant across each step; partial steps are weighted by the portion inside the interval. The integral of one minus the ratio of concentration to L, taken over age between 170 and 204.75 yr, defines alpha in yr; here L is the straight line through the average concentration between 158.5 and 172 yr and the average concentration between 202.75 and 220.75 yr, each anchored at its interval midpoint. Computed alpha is 4.9 yr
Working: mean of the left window 4.51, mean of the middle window 5.11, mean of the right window 7.33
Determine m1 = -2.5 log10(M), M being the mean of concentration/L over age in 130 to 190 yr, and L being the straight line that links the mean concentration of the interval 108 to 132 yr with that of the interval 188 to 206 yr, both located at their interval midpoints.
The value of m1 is 0.29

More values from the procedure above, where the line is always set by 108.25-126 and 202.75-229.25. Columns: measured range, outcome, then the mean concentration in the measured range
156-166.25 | 0.43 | 5.54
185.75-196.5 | 0.26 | 6.1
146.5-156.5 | 0.13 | 7.47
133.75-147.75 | 0.10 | 7.85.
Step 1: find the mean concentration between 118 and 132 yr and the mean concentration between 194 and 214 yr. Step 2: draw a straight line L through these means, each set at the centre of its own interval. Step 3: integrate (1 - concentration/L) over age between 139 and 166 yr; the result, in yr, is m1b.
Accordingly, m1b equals 4.6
